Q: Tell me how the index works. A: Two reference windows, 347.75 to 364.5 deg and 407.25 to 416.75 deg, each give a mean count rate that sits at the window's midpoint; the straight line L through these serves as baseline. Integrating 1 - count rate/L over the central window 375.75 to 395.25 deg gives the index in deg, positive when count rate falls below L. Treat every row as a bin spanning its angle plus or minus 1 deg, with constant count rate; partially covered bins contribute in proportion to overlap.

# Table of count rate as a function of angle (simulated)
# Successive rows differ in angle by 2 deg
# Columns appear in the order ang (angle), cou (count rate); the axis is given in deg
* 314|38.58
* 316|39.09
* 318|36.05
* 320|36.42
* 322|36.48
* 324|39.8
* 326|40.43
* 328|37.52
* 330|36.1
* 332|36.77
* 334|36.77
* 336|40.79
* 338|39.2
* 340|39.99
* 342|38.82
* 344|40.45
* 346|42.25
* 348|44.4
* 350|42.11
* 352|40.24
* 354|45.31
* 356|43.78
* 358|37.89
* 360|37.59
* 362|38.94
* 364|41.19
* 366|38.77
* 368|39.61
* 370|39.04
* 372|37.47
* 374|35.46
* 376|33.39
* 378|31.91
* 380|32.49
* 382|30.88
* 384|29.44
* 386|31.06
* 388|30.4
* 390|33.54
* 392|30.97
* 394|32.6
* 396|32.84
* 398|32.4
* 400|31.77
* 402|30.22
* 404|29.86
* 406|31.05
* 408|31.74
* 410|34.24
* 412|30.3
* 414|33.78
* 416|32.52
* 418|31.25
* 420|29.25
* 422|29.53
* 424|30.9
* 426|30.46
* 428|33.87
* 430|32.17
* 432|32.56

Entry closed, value 2.7 deg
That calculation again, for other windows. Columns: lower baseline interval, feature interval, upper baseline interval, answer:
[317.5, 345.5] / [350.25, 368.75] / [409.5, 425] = -2.23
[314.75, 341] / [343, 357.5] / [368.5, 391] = -2.59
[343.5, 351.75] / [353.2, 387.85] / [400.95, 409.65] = 1.25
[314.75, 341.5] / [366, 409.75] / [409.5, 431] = 1.28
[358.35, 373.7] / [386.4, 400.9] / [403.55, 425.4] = 1.04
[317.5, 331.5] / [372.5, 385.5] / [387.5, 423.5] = 0.44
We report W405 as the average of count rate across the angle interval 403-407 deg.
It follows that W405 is 30.5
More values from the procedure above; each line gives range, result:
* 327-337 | 37.6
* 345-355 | 42.9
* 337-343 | 39.3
